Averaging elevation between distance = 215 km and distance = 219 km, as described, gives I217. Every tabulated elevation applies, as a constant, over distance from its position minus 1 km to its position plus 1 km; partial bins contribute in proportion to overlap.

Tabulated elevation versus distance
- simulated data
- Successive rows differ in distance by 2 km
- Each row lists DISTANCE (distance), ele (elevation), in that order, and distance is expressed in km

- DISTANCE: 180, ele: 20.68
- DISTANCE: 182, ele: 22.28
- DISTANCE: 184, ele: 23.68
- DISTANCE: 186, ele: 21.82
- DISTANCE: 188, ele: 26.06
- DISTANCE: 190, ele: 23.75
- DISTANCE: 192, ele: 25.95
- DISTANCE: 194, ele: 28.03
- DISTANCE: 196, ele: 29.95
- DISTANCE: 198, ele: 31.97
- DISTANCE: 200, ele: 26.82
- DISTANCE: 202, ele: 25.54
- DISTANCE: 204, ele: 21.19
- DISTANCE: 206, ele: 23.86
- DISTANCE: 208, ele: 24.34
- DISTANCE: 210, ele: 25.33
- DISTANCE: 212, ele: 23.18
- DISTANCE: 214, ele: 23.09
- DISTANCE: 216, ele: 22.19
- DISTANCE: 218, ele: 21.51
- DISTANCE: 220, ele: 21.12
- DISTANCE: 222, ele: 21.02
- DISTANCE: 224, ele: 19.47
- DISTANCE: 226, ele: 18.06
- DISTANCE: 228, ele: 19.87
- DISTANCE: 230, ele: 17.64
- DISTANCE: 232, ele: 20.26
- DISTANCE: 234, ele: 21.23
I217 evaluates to 21.9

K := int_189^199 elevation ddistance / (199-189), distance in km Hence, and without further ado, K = 27.9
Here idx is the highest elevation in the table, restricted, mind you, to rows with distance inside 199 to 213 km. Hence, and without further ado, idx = 26.82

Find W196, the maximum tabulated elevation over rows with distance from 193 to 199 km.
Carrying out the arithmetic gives 31.97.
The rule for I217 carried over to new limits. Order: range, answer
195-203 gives 28.6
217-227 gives 20.2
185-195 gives 25.1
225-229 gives 19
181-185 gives 23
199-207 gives 24.4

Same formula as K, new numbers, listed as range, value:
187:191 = 24.9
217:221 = 21.3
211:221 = 22.2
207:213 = 24.3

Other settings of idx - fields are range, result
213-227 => 23.09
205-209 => 24.34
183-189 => 26.06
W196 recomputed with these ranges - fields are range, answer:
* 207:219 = 25.33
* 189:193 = 25.95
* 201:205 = 25.54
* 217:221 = 21.51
